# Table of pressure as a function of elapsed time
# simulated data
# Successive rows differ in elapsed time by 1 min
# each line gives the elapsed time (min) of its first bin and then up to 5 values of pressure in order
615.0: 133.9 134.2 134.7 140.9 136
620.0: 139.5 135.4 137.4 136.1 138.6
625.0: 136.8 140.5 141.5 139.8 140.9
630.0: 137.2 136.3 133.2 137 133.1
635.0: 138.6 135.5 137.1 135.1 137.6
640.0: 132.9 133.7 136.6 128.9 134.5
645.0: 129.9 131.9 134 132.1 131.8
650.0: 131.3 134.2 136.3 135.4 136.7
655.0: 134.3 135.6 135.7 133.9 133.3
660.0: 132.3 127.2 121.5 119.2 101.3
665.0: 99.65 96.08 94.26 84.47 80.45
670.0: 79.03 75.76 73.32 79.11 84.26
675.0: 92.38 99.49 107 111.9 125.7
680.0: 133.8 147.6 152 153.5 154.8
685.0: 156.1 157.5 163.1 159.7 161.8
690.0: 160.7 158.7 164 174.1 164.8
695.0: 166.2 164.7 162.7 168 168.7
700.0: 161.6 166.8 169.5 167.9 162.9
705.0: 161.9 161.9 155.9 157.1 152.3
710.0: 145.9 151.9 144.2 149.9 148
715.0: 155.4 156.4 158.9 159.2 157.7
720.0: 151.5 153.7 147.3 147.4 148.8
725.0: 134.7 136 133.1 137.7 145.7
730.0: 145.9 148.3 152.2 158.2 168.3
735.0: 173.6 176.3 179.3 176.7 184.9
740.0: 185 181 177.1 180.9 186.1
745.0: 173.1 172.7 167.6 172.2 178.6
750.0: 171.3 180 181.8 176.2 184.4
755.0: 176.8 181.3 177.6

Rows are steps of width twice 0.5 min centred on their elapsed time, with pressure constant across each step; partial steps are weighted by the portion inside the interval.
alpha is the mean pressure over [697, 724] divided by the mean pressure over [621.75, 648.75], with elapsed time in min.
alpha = 1.16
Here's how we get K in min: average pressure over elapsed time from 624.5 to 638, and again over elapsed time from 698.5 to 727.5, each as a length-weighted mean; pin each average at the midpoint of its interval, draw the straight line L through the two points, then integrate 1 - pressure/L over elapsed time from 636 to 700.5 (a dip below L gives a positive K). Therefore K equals 6.0 min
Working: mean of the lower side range 137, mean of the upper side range 154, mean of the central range 132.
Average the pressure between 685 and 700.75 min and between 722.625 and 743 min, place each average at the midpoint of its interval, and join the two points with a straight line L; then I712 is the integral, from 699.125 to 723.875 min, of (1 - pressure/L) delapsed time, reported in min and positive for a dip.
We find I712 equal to 0.89 min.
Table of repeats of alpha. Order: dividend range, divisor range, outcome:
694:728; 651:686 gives 1.32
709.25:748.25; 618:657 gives 1.18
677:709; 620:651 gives 1.16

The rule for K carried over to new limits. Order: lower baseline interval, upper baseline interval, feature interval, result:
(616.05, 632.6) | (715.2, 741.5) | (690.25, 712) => -1.4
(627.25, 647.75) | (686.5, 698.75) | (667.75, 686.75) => 5.2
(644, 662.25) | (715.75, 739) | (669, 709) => 0.4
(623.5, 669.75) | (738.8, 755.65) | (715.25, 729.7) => 1.6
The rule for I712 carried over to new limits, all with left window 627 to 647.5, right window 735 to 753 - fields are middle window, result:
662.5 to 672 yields 3.6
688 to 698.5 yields -0.4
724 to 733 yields 1.5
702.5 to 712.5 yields 0.4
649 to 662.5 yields 0.9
